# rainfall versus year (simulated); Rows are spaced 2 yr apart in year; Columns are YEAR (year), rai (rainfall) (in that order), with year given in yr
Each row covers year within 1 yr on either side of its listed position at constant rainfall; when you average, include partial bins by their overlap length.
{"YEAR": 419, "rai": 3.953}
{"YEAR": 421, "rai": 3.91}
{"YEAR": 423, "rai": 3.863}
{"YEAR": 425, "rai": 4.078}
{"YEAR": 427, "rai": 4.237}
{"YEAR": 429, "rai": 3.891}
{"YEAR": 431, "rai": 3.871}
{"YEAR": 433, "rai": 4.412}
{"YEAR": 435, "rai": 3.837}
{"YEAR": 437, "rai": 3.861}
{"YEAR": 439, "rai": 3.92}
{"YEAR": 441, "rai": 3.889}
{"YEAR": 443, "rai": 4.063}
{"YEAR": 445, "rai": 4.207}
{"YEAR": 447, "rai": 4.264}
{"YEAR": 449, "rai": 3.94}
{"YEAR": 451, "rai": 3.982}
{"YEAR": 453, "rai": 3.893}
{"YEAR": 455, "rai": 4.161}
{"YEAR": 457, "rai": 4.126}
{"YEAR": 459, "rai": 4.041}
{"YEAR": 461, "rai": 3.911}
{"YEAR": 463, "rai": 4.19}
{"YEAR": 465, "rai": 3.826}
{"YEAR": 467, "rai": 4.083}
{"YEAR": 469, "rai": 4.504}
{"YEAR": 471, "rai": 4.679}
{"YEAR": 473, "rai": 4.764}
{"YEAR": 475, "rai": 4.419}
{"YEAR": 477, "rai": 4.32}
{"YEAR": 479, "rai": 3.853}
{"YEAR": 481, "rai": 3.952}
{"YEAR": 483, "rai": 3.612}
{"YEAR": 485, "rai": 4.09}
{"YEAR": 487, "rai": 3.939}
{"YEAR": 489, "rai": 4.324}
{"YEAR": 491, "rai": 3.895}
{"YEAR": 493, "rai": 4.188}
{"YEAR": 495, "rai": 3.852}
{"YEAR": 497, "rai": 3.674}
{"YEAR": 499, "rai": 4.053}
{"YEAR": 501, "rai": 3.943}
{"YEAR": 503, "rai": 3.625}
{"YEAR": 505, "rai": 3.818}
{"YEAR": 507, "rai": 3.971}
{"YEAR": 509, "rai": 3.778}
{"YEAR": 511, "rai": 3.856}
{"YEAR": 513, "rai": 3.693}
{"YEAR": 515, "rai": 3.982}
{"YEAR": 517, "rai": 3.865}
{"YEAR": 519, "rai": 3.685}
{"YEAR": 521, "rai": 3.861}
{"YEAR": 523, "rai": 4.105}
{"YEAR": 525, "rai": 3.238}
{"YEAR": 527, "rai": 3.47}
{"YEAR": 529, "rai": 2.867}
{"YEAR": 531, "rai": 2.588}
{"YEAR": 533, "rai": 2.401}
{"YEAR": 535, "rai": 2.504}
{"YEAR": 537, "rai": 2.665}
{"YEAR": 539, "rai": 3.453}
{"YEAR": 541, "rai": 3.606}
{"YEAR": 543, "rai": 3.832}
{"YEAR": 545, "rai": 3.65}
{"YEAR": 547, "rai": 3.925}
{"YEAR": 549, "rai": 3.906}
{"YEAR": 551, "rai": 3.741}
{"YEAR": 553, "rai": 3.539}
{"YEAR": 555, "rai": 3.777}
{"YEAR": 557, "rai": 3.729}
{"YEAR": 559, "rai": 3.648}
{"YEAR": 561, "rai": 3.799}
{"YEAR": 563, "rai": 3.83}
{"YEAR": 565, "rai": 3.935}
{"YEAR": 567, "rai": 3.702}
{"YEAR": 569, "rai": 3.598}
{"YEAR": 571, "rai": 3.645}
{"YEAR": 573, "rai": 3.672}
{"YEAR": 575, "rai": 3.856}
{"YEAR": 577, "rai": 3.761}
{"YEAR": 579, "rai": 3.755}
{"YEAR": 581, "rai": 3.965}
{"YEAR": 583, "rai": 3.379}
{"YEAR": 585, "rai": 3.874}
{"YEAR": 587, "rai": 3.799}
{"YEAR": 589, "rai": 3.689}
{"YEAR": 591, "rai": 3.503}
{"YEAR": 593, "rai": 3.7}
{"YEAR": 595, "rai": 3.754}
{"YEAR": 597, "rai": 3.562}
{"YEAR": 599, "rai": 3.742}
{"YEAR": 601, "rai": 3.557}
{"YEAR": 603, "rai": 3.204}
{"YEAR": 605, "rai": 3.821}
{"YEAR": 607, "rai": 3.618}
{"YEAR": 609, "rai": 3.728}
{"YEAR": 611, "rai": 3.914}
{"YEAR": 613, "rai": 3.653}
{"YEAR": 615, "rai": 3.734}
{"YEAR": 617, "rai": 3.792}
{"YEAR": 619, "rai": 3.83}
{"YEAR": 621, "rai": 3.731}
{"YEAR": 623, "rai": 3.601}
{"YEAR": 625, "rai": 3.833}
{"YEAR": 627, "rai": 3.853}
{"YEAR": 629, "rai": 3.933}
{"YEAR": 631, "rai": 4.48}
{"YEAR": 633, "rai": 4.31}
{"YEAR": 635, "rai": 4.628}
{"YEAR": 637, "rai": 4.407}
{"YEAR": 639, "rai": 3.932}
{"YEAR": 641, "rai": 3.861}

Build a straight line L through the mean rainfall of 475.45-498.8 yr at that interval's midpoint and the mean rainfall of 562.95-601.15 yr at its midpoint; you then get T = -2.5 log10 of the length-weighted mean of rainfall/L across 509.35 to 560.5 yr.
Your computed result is 0.10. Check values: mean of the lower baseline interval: 3.99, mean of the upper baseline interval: 3.71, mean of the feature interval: 3.51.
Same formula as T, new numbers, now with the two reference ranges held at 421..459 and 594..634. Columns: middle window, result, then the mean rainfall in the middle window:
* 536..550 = 0.089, 3.58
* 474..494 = -0.026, 4.06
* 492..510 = 0.017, 3.88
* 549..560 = 0.046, 3.71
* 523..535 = 0.293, 2.98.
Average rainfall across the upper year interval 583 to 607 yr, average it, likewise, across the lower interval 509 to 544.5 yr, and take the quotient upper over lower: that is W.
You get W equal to 1.1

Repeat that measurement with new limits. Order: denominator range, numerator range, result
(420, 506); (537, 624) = 0.91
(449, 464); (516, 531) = 0.87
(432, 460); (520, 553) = 0.83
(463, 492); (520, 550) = 0.80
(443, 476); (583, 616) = 0.88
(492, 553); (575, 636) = 1.06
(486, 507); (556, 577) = 0.95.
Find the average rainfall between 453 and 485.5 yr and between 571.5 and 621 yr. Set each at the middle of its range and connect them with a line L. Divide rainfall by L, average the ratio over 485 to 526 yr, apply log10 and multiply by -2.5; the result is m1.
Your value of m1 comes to 0.04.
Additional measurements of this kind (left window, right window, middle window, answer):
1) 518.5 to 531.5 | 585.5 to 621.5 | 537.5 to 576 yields -0.056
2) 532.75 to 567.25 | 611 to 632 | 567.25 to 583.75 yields -0.014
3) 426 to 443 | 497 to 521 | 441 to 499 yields -0.047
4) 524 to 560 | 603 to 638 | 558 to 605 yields -0.018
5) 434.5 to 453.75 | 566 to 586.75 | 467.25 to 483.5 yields -0.092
